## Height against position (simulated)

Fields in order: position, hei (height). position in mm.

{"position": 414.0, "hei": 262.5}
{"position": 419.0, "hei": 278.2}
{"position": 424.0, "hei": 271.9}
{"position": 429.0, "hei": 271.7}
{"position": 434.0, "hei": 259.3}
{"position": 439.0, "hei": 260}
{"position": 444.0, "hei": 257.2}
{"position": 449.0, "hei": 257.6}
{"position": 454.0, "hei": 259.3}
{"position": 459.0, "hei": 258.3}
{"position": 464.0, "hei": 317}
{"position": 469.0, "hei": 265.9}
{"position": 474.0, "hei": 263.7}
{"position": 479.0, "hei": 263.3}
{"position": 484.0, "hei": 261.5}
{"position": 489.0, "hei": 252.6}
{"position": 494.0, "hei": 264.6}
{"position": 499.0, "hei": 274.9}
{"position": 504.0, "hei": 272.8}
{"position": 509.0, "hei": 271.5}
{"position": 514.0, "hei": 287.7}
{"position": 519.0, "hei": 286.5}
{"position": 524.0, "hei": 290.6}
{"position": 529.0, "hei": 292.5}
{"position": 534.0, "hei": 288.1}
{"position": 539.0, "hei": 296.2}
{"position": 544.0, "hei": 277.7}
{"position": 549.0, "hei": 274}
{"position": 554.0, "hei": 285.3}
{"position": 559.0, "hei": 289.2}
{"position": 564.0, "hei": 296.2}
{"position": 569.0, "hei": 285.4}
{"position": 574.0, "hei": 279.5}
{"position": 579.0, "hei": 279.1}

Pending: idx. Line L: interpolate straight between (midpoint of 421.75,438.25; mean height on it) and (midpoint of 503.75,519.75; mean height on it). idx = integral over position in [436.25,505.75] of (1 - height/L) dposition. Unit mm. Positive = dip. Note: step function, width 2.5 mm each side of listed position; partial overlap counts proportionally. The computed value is 1.8 mm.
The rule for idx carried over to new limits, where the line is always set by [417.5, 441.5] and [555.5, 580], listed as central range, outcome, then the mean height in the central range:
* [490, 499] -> 0.4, 265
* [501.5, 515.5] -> 0.1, 277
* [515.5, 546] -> -0.8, 289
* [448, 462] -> 0.5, 261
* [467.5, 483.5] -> 0.6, 264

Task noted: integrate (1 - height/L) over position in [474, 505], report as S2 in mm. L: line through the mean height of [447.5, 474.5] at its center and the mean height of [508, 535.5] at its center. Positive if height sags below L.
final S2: 1.6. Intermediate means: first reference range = 271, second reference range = 287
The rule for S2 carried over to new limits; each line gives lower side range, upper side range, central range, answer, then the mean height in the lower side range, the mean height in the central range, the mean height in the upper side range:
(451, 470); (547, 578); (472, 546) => 0.95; 275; 276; 285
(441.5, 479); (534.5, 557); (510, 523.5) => -0.36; 268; 286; 284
